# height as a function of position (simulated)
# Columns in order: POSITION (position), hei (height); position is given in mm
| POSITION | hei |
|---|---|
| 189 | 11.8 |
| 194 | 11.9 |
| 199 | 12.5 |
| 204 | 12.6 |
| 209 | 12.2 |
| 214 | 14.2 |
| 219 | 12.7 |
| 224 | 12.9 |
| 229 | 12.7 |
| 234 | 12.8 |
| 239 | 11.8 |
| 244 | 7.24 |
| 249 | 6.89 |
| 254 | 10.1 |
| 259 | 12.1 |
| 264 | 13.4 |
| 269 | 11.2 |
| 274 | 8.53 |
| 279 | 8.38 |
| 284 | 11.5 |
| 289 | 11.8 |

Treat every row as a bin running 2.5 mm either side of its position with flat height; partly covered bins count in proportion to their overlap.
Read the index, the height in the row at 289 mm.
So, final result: 11.8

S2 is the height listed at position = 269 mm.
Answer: 11.2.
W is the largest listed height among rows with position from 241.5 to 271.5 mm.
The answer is 13.4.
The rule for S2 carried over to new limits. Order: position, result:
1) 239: 11.8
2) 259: 12.1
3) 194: 11.9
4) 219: 12.7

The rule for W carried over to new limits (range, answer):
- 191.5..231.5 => 14.2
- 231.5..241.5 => 12.8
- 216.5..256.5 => 12.9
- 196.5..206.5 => 12.6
